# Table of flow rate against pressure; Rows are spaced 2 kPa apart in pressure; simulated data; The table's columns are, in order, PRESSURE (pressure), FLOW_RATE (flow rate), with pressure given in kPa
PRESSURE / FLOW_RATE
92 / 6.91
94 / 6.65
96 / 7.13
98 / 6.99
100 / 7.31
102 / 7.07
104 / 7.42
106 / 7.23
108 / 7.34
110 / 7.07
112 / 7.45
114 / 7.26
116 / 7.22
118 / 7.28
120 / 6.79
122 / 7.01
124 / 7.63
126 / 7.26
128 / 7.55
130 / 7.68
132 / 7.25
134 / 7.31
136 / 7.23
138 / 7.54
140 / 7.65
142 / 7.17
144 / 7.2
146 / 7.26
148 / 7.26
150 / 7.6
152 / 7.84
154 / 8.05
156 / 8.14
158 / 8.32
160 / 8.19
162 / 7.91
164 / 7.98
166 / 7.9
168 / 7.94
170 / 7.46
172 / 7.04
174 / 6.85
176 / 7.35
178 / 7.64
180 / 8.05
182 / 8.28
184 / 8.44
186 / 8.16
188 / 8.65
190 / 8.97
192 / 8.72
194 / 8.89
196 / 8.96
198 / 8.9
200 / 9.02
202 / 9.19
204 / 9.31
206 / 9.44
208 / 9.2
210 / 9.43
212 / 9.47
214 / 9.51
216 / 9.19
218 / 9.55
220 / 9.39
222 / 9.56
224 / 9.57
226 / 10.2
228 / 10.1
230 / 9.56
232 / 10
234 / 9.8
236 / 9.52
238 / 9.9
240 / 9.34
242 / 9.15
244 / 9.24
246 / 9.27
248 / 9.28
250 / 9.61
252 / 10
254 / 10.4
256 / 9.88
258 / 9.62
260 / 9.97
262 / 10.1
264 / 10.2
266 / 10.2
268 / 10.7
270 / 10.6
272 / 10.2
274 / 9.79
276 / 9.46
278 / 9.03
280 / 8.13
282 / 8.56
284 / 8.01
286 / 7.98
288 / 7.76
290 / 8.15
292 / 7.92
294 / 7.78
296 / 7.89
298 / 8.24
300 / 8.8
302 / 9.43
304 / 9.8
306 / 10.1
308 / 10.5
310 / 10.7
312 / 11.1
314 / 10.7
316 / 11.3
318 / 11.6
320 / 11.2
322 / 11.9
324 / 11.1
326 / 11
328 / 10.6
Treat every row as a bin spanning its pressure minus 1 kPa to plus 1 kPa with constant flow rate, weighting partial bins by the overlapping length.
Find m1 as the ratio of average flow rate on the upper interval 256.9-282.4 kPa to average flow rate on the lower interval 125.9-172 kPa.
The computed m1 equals 1.3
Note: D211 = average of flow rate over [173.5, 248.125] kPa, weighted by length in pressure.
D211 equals 9.09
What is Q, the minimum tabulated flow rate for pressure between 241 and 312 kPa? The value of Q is 7.76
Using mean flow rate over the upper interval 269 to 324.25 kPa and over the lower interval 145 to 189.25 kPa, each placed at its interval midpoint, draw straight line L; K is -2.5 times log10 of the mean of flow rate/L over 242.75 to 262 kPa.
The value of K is -0.09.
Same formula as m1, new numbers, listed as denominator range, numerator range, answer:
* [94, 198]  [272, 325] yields 1.24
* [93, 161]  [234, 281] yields 1.32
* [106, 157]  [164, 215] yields 1.15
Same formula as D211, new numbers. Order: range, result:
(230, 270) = 9.81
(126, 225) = 8.26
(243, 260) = 9.68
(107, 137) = 7.29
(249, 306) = 9.24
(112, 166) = 7.53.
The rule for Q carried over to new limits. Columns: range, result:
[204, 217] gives 9.19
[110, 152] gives 6.79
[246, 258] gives 9.27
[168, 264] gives 6.85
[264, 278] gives 9.03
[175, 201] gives 7.35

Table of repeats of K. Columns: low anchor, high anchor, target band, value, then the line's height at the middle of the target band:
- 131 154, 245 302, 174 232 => -0.095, 8.24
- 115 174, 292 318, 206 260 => -0.105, 8.73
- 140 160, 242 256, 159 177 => 0.055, 8.03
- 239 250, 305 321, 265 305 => 0.147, 10.2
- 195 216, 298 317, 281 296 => 0.239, 9.99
